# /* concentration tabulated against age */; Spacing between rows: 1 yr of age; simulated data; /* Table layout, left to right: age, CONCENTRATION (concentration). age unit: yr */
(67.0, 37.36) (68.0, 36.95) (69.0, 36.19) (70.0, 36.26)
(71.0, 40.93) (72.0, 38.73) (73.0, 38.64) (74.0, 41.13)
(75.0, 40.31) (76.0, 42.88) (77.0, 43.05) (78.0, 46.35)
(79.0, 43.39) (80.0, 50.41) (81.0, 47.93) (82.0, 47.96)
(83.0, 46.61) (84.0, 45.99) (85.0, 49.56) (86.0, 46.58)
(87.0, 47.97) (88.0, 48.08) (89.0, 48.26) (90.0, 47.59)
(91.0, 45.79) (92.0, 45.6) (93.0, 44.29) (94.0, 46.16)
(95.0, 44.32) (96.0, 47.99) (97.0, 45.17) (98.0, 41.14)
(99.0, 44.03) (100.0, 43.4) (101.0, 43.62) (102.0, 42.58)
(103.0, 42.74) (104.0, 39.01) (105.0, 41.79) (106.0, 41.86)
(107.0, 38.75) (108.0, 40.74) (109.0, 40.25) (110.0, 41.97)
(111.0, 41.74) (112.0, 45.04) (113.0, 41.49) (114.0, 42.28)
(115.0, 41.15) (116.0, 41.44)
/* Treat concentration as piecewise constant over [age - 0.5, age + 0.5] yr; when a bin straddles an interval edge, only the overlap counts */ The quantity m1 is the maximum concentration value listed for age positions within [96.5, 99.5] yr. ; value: 45.17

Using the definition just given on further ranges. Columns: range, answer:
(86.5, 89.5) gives 48.26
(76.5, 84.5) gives 50.41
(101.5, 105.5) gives 42.74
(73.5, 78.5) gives 46.35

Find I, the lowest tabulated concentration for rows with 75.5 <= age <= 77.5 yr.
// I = 42.88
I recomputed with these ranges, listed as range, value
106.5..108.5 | 38.75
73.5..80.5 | 40.31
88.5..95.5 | 44.29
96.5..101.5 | 41.14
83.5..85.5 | 45.99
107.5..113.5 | 40.25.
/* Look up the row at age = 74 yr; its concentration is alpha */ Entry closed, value 41.13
